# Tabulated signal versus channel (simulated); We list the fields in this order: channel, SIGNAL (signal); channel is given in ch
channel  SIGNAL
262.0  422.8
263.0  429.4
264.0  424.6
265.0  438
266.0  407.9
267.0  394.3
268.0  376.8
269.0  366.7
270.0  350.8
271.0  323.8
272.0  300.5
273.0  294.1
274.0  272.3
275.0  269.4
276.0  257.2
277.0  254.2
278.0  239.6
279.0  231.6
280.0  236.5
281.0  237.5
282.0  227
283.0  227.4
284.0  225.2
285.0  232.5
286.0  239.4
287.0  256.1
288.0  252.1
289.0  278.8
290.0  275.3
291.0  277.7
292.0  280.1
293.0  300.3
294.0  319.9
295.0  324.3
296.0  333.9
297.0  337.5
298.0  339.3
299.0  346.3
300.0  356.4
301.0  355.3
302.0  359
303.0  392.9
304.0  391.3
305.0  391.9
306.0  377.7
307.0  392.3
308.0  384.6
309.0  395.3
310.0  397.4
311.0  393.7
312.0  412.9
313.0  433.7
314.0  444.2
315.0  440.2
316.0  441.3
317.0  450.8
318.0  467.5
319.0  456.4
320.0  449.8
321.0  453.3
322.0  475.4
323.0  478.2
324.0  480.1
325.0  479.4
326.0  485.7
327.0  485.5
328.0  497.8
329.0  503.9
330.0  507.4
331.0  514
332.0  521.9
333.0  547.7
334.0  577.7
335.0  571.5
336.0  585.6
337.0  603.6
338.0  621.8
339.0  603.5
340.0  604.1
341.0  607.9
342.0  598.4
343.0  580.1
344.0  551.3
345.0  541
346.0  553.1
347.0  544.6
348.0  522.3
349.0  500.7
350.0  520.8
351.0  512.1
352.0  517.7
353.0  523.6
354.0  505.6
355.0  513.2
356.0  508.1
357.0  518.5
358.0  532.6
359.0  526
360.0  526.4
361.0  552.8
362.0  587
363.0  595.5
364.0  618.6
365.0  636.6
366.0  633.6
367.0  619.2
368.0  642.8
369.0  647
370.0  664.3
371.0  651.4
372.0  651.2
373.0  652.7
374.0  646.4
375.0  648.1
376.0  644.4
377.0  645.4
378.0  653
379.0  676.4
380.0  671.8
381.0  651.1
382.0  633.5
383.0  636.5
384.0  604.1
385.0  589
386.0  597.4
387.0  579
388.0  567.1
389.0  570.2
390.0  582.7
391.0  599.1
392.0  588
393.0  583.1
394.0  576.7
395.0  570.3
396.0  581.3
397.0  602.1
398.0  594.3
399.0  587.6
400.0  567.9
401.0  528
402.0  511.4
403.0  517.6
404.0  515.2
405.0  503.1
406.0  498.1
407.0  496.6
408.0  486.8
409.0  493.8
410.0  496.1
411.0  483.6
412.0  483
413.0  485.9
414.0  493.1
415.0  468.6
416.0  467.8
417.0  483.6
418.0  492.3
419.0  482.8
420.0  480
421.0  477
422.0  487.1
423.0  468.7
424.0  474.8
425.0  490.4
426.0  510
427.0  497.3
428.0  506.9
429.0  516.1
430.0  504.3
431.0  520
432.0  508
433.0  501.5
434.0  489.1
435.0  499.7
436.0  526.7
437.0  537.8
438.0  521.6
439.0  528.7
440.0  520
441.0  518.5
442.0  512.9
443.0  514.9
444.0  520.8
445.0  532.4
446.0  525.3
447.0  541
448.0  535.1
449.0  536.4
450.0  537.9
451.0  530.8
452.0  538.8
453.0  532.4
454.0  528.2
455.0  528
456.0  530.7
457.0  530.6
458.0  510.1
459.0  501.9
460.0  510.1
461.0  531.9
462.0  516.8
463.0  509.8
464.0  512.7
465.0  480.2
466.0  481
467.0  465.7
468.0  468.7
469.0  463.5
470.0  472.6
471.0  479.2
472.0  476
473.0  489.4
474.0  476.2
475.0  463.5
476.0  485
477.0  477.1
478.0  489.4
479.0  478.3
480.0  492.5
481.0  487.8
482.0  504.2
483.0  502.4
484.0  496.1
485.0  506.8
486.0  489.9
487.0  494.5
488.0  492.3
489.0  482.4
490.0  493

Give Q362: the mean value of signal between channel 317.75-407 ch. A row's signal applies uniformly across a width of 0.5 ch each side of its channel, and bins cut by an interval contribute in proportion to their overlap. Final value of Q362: 566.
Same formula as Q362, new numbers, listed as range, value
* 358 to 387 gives 623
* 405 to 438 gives 495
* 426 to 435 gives 505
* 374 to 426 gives 551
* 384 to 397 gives 584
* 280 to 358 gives 436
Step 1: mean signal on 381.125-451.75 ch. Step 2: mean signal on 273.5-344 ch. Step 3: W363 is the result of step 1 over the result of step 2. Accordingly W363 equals 1.3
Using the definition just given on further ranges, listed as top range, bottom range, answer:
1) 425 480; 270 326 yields 1.47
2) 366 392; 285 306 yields 1.97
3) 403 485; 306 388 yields 0.92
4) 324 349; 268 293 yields 2.03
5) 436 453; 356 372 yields 0.89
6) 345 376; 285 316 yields 1.65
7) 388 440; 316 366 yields 0.97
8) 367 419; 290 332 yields 1.40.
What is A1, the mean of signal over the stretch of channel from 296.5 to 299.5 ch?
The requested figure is 341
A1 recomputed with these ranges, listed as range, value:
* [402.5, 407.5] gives 506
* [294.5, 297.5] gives 332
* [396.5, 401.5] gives 576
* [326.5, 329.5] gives 496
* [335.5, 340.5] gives 604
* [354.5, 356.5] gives 511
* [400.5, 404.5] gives 518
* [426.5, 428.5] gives 502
